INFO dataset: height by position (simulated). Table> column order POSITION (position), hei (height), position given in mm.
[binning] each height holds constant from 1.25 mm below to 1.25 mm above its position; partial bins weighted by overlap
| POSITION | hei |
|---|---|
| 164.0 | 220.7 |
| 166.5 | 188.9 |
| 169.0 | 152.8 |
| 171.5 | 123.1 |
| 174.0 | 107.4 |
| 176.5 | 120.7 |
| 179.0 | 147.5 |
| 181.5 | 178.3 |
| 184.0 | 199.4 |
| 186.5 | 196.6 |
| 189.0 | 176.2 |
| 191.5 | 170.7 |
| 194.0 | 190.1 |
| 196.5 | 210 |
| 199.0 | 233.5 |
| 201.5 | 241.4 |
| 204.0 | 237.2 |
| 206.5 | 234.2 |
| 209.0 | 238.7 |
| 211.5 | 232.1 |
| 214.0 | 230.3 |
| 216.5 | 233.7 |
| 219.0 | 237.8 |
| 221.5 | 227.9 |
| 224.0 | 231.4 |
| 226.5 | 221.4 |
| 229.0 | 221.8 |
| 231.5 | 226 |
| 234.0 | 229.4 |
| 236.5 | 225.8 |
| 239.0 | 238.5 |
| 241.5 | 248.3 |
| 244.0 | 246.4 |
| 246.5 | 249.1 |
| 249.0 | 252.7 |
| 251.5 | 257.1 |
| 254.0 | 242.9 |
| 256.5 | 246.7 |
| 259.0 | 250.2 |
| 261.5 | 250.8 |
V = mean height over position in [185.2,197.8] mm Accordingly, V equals 189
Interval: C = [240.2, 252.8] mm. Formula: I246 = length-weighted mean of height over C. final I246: 251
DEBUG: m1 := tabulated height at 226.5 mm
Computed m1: 221.4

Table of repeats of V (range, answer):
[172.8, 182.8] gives 139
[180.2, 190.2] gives 187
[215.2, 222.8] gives 233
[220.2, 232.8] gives 226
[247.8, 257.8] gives 250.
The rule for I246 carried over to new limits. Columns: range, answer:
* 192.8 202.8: 219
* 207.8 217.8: 234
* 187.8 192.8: 174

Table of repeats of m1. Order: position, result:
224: 231.4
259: 250.2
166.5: 188.9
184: 199.4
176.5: 120.7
